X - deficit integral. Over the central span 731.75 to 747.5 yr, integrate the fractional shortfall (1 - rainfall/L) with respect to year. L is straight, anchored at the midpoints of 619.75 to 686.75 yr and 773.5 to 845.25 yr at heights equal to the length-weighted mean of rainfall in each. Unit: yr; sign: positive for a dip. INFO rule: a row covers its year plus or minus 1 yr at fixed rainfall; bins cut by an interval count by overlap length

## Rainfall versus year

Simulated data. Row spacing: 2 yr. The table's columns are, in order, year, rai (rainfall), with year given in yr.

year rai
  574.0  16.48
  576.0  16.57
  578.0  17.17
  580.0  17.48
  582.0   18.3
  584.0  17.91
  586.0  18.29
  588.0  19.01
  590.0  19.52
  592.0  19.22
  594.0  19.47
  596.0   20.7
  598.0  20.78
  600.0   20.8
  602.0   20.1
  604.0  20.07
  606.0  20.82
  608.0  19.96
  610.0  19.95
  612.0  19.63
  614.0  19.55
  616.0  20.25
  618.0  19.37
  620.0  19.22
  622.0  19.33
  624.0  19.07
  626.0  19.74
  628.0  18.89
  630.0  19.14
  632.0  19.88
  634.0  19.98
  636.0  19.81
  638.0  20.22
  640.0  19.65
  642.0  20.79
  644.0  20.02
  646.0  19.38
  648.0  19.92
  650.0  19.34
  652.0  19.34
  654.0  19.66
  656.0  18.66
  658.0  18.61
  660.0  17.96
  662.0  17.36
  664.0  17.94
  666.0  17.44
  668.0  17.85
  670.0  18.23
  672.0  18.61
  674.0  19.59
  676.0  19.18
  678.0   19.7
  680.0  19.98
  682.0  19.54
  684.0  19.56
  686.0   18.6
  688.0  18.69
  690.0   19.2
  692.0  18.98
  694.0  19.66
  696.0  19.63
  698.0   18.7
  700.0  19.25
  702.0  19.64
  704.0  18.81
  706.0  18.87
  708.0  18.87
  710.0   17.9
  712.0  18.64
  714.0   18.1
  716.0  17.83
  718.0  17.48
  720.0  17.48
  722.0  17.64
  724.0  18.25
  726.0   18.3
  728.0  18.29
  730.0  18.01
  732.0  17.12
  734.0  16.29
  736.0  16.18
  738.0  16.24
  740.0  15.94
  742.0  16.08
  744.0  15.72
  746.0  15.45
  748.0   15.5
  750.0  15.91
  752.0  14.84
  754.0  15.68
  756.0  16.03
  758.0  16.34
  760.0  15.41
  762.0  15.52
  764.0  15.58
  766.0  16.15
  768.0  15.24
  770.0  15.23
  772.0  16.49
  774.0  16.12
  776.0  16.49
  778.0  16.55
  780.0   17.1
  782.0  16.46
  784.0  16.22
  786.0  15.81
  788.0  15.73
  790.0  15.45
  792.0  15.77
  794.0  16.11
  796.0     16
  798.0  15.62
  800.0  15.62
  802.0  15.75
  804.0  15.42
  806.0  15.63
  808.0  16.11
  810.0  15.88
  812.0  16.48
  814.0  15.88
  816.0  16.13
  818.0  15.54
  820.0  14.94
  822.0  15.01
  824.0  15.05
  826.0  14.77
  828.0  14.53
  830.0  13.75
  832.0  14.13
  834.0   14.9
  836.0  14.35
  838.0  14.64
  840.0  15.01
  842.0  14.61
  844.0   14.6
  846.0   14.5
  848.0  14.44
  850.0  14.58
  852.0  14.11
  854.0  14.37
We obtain 1.00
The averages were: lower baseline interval 19.2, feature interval 16.1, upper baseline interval 15.5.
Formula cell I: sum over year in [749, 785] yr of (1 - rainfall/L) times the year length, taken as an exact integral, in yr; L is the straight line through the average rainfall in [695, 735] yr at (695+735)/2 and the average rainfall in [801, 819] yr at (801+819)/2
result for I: 2.1 yr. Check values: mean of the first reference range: 18.3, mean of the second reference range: 15.9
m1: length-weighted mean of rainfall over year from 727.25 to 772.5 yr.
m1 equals 16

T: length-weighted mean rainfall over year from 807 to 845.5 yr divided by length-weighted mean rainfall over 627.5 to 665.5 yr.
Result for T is 0.8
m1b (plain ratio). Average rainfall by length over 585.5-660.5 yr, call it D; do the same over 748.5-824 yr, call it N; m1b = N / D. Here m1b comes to 0.8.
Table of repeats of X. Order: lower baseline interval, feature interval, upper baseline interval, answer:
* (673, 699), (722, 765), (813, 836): 2.8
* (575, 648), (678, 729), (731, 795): -4.1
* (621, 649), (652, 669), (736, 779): 0.6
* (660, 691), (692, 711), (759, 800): -1.0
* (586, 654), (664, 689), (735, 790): -0.9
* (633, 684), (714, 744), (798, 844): 0.4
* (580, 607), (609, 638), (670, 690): -0.2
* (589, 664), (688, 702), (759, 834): -0.9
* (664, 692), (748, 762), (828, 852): 0.9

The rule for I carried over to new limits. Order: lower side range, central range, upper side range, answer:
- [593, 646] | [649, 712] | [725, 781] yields -2.40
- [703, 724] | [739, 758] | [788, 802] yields 1.57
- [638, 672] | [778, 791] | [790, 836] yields -0.11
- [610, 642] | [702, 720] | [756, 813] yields -0.70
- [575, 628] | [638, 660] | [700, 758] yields -1.15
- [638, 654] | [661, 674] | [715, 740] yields 0.76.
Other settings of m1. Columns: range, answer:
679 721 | 18.8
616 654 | 19.6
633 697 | 19.2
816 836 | 14.8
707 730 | 18.1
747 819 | 15.9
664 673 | 18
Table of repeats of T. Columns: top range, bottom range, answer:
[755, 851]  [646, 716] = 0.82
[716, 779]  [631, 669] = 0.86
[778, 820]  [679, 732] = 0.85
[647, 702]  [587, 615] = 0.95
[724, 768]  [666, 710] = 0.85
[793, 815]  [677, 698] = 0.82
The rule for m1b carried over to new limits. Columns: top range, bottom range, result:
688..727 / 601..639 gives 0.94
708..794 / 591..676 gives 0.85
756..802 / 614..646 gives 0.81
